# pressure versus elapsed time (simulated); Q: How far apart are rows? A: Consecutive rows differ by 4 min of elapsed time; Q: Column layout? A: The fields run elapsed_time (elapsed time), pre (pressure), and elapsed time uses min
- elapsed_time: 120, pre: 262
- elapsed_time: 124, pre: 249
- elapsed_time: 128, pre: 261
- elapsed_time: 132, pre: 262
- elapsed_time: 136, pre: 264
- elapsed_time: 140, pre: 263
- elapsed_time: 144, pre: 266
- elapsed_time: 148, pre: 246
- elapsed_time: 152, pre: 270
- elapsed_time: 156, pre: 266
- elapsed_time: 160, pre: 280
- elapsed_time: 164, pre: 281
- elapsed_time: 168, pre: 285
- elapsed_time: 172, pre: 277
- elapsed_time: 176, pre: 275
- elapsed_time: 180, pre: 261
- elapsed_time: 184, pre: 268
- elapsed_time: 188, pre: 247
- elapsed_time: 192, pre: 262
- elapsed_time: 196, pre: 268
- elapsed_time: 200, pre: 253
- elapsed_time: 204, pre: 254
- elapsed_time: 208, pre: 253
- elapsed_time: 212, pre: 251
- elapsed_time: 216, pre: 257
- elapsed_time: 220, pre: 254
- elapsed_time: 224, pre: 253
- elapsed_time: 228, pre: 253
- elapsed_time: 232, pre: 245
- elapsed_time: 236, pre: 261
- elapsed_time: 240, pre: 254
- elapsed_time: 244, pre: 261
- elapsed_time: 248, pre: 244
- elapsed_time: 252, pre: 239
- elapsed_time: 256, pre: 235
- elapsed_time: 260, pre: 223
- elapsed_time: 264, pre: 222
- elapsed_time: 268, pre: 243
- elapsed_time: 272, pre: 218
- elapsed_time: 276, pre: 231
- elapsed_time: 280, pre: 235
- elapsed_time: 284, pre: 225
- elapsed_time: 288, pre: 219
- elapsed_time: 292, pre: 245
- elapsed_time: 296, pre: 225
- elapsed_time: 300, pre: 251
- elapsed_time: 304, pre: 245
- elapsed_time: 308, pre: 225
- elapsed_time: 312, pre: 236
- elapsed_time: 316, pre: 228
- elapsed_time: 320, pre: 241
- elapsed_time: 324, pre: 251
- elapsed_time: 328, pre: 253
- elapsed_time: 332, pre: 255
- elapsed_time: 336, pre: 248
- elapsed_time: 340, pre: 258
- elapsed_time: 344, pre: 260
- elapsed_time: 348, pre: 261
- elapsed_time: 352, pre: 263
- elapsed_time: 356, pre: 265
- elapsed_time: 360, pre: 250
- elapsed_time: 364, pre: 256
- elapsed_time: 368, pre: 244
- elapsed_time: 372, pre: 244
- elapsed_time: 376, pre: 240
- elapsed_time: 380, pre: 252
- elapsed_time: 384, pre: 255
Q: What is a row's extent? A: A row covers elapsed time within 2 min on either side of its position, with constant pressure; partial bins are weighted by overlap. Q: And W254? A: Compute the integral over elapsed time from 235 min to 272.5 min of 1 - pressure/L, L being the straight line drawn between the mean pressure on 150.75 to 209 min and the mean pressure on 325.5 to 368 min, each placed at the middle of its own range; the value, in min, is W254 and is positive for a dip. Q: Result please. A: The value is 3.13 min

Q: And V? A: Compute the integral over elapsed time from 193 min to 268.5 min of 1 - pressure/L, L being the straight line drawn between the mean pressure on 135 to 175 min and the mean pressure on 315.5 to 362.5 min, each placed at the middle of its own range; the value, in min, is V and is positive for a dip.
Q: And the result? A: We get 4.15 min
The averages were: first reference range 270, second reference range 254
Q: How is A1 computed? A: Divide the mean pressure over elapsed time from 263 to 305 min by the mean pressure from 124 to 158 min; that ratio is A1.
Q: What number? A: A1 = 0.89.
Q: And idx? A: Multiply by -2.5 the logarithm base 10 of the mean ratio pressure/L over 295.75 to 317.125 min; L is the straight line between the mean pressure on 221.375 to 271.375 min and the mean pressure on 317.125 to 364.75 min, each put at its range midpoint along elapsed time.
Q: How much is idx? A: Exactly 0.065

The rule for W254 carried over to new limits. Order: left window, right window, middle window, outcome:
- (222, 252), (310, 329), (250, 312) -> 3.5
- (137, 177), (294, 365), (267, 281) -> 1.4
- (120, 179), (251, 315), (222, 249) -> -1.0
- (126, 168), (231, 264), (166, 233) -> -1.3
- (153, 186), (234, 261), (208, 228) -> 0.2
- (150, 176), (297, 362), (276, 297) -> 2.1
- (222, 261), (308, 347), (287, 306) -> 0.7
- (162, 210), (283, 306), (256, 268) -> 0.8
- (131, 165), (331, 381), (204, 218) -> 0.5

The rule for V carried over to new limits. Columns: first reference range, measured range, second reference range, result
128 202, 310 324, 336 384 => 1.0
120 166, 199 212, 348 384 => 0.4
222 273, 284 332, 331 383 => 2.0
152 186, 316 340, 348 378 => 0.7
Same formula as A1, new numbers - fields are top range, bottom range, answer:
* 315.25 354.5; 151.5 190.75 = 0.93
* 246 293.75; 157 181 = 0.84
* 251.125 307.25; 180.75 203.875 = 0.90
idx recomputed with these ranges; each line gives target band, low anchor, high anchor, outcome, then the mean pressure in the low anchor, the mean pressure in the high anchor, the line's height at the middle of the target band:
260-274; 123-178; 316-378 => 0.14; 268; 252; 258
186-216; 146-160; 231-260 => 0.00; 263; 247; 255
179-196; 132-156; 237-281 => -0.03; 262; 237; 253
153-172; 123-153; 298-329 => -0.08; 260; 241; 257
